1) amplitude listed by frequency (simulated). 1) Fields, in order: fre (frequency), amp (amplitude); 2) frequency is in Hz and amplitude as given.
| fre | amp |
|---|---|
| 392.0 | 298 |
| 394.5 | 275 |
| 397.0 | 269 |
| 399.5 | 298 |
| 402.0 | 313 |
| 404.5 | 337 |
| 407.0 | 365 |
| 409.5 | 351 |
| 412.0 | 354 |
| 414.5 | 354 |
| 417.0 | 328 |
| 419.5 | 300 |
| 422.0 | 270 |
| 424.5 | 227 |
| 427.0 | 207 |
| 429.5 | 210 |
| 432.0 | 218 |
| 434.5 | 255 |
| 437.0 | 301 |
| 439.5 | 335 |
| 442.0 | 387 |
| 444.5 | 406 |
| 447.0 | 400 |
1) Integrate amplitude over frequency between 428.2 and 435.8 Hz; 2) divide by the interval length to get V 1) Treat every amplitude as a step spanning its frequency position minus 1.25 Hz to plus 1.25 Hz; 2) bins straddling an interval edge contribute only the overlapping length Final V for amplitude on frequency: 228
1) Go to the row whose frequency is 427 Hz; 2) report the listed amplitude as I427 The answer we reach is 207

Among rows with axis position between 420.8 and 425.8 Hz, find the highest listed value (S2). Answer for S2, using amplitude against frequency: 270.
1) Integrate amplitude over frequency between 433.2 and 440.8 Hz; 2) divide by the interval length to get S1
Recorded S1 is 297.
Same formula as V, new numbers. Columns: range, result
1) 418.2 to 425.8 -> 266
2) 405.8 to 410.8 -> 358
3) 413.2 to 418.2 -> 341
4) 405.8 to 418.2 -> 350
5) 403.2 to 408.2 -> 350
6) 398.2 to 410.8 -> 333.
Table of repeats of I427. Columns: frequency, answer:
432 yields 218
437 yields 301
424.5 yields 227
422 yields 270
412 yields 354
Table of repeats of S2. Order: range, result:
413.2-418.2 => 354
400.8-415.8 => 365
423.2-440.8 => 335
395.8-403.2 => 313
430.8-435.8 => 255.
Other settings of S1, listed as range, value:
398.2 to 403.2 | 305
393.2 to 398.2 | 272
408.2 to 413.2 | 353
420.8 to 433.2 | 226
